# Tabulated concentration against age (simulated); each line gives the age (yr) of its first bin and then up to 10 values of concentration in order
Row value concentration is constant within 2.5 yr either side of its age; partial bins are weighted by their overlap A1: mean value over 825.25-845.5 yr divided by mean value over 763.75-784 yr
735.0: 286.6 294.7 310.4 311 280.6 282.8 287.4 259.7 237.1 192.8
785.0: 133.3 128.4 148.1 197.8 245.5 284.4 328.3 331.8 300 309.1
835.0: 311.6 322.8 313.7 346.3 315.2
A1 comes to 1.34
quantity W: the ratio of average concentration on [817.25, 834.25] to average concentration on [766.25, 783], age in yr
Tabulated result 1.4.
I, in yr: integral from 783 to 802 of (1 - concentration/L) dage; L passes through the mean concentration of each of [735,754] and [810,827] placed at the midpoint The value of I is 9.7 yr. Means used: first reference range 301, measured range 151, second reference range 315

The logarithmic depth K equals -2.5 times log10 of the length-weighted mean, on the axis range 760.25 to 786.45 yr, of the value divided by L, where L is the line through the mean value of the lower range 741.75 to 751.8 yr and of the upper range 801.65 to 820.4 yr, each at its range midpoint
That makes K 0.29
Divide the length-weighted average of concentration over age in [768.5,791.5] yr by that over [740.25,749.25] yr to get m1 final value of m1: 0.62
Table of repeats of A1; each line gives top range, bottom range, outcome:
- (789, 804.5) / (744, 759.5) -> 0.58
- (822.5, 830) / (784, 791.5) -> 2.32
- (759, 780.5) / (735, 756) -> 0.85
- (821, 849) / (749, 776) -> 1.14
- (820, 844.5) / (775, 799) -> 1.93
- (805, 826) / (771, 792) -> 1.69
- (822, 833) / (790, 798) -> 2.11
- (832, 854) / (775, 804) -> 1.89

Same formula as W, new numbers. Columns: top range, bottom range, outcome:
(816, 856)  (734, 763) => 1.08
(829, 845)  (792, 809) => 1.55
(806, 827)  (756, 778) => 1.15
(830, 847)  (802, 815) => 1.15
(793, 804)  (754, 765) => 0.65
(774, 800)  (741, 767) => 0.57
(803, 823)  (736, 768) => 1.02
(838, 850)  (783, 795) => 2.41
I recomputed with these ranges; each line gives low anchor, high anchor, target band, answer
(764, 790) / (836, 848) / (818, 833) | -1.2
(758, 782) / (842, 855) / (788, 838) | 6.0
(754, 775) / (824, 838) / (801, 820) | 0.8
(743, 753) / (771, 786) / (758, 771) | -1.5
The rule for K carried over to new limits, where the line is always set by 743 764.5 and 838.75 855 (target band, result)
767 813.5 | 0.43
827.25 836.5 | 0.04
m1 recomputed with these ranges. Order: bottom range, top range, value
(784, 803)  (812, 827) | 2.05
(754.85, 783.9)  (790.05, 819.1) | 0.95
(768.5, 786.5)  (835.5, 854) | 1.57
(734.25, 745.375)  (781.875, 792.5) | 0.45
